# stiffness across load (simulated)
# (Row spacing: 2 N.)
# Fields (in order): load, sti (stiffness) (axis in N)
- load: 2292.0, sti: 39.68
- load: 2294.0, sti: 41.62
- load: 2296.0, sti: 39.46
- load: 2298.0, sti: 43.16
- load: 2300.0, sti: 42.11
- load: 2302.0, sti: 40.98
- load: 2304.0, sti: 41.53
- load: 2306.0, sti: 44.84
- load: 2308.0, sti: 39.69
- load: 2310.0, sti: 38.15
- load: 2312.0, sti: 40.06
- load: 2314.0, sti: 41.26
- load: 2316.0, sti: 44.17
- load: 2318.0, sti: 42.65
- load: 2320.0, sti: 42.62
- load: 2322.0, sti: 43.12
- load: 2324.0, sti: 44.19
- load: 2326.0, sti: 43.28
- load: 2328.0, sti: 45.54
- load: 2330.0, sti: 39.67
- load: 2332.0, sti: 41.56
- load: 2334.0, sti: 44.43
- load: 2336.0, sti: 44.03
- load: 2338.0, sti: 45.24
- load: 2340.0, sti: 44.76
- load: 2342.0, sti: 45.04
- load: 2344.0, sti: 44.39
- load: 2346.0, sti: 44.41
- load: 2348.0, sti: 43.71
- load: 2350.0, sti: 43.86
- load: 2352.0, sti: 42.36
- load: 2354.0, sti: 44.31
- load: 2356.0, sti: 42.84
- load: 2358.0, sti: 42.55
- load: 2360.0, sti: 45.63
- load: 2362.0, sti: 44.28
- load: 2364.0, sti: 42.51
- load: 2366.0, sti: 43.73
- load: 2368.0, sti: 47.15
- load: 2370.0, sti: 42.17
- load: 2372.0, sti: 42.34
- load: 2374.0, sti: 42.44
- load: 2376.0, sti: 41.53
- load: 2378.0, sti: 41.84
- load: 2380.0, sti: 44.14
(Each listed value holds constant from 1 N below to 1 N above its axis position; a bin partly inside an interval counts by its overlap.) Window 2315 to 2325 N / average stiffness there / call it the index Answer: 43.4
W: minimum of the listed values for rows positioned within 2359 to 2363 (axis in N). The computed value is 44.28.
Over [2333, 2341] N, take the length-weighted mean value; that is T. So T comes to 44.6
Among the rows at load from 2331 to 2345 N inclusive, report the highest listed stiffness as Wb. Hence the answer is 45.24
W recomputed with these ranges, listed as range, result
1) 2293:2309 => 39.46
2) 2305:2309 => 39.69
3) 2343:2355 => 42.36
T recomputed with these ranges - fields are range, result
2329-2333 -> 40.6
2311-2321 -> 42.2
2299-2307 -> 42.4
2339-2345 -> 44.7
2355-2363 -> 43.8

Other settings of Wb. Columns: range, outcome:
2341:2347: 45.04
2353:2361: 45.63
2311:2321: 44.17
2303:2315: 44.84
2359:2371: 47.15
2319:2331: 45.54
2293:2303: 43.16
